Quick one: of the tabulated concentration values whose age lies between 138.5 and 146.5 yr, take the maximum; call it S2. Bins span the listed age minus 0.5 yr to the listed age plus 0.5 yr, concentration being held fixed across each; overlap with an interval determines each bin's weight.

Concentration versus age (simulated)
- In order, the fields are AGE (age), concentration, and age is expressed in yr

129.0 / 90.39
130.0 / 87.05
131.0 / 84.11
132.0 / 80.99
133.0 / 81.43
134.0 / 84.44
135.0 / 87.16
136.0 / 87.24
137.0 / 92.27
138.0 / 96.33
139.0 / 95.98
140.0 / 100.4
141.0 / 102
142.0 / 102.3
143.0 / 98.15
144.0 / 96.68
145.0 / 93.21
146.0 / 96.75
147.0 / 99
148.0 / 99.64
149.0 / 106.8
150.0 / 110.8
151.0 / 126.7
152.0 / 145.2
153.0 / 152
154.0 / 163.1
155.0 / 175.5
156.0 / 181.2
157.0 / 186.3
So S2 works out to 102.3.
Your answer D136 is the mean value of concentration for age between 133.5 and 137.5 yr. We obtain 87.8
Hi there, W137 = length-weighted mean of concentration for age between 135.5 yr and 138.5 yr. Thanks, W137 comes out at 91.9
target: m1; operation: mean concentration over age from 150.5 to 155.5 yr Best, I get 152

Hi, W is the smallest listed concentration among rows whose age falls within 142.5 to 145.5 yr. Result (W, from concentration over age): 93.21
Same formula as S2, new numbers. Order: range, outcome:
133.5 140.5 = 100.4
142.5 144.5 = 98.15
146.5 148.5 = 99.64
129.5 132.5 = 87.05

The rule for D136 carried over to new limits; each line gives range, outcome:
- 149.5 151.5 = 119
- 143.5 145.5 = 94.9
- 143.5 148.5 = 97.1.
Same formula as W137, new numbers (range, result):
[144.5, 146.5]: 95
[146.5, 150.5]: 104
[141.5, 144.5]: 99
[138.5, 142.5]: 100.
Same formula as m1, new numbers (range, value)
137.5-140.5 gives 97.6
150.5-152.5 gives 136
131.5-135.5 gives 83.5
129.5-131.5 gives 85.6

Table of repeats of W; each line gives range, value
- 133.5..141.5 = 84.44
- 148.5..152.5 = 106.8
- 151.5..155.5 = 145.2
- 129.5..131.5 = 84.11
